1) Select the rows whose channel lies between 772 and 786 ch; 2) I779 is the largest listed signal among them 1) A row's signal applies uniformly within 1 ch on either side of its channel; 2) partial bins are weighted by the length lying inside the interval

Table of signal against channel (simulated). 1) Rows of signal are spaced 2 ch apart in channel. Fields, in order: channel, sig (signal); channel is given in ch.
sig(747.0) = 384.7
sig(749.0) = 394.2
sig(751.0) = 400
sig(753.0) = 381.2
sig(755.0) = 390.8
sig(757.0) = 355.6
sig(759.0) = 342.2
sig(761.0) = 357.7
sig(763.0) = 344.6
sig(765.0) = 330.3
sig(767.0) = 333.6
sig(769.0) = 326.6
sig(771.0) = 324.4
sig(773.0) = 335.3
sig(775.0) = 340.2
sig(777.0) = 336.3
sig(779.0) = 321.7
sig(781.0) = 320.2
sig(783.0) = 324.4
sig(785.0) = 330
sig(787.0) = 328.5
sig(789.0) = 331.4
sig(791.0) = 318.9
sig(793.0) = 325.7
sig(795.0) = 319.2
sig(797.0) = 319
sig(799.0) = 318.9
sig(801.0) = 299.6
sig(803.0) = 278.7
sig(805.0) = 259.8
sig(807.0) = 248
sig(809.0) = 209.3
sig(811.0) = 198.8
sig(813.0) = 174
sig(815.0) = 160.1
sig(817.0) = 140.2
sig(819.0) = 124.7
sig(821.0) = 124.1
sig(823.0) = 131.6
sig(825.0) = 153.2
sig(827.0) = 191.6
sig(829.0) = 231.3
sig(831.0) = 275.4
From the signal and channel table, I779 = 340.2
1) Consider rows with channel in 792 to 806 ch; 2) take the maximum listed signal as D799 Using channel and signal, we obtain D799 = 325.7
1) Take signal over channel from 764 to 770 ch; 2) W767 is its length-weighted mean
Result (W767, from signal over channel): 330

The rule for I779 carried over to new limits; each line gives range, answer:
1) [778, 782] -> 321.7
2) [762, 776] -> 344.6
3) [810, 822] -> 198.8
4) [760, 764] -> 357.7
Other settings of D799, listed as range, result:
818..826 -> 153.2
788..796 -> 331.4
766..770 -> 333.6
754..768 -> 390.8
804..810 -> 259.8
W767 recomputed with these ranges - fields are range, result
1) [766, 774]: 330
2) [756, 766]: 346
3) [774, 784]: 329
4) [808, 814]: 194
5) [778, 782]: 321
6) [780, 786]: 325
